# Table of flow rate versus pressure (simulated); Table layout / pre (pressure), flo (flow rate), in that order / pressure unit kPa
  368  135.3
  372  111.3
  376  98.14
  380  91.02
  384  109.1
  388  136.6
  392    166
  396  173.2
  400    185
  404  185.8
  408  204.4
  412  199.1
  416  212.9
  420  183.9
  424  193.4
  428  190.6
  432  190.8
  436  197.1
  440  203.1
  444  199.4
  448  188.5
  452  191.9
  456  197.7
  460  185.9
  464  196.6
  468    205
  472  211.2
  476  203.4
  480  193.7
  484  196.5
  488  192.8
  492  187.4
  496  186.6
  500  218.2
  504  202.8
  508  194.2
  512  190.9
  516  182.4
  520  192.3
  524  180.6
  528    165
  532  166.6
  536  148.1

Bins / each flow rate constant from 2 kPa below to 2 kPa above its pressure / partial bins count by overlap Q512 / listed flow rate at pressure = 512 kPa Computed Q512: 190.9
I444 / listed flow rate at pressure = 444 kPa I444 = 199.4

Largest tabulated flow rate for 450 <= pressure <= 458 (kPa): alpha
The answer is 197.7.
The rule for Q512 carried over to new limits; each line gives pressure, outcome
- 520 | 192.3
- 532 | 166.6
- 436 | 197.1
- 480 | 193.7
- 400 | 185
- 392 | 166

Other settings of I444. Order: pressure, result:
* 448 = 188.5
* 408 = 204.4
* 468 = 205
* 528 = 165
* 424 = 193.4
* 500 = 218.2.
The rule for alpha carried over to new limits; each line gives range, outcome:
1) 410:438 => 212.9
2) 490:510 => 218.2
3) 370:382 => 111.3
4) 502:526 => 202.8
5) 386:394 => 166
